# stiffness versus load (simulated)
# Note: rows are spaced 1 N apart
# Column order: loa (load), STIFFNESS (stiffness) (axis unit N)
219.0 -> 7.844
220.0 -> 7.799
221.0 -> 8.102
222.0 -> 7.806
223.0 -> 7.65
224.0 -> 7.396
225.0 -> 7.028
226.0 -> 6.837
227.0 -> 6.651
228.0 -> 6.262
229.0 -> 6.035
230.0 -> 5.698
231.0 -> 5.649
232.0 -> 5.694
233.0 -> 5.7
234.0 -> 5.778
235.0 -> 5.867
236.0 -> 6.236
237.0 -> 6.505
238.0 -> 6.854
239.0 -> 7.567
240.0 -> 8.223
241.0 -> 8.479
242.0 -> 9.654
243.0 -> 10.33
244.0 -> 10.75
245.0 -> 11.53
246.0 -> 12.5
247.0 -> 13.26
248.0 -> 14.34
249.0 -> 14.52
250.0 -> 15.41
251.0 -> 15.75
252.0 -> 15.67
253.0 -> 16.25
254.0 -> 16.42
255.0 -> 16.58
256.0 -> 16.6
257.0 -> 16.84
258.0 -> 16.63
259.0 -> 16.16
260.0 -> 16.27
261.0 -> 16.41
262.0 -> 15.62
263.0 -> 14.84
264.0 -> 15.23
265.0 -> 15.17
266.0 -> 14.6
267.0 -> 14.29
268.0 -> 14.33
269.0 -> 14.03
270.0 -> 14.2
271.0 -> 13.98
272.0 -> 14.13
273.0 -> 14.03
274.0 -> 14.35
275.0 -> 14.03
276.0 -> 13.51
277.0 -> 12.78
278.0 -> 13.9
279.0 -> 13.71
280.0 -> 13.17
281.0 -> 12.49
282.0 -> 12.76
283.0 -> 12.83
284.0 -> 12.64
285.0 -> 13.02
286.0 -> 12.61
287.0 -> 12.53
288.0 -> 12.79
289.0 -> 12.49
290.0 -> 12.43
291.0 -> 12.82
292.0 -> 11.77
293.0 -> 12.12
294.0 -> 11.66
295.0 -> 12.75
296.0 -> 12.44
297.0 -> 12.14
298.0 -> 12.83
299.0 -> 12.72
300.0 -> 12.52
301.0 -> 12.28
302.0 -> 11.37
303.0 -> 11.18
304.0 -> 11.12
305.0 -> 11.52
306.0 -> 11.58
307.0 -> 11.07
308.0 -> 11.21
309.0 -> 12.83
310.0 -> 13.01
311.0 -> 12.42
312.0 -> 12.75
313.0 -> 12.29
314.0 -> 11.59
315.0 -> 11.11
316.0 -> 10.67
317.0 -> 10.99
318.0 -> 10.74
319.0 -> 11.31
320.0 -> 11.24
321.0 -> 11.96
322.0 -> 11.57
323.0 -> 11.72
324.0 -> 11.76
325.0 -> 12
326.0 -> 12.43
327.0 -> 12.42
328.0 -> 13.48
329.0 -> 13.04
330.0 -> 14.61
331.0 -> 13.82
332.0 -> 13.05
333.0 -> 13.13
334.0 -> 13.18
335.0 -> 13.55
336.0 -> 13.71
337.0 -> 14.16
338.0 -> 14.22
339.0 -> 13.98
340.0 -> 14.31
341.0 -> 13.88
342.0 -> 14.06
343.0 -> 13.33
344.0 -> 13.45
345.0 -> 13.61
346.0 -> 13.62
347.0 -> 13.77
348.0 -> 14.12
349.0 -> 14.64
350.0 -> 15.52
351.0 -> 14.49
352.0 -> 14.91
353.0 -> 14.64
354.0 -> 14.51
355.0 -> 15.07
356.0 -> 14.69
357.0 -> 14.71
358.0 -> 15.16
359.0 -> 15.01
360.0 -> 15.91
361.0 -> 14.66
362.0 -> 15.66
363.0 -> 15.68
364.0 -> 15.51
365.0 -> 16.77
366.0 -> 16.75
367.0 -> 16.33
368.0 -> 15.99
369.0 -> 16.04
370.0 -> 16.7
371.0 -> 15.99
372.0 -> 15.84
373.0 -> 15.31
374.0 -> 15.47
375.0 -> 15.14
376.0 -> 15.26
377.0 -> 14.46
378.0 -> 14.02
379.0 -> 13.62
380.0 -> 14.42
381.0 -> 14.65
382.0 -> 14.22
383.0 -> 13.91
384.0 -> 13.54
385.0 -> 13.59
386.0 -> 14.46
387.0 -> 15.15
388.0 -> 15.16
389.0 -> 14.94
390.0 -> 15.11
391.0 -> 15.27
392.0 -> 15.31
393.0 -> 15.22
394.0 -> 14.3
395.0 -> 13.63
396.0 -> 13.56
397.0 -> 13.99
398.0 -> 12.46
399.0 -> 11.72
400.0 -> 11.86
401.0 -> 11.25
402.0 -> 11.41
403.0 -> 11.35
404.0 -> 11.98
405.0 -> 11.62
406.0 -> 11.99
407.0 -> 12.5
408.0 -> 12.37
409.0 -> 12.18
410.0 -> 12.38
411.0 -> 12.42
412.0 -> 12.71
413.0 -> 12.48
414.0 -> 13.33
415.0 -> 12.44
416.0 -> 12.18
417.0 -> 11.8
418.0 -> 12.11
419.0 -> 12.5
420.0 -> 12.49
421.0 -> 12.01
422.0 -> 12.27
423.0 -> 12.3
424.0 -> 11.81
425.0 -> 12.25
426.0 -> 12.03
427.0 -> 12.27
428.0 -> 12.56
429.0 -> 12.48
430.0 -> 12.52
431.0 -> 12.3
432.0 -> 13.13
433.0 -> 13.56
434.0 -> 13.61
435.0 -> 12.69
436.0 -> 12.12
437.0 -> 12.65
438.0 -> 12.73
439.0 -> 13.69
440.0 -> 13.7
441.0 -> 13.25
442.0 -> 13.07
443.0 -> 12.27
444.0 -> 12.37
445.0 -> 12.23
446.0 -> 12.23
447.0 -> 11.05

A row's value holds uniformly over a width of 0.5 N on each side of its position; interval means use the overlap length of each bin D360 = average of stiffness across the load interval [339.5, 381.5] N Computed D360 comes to 14.9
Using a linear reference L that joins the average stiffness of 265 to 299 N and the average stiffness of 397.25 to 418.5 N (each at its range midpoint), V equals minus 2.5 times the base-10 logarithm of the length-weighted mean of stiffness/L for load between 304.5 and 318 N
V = 0.11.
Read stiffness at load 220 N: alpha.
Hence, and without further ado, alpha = 7.799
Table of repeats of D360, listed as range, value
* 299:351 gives 12.7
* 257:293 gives 13.9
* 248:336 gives 13.3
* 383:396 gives 14.6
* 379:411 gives 13.4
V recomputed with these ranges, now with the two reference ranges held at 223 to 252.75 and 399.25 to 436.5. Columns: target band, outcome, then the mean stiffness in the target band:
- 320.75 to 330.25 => -0.17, 12.5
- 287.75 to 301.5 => -0.22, 12.4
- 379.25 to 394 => -0.24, 14.6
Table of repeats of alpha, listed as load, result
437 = 12.65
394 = 14.3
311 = 12.42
